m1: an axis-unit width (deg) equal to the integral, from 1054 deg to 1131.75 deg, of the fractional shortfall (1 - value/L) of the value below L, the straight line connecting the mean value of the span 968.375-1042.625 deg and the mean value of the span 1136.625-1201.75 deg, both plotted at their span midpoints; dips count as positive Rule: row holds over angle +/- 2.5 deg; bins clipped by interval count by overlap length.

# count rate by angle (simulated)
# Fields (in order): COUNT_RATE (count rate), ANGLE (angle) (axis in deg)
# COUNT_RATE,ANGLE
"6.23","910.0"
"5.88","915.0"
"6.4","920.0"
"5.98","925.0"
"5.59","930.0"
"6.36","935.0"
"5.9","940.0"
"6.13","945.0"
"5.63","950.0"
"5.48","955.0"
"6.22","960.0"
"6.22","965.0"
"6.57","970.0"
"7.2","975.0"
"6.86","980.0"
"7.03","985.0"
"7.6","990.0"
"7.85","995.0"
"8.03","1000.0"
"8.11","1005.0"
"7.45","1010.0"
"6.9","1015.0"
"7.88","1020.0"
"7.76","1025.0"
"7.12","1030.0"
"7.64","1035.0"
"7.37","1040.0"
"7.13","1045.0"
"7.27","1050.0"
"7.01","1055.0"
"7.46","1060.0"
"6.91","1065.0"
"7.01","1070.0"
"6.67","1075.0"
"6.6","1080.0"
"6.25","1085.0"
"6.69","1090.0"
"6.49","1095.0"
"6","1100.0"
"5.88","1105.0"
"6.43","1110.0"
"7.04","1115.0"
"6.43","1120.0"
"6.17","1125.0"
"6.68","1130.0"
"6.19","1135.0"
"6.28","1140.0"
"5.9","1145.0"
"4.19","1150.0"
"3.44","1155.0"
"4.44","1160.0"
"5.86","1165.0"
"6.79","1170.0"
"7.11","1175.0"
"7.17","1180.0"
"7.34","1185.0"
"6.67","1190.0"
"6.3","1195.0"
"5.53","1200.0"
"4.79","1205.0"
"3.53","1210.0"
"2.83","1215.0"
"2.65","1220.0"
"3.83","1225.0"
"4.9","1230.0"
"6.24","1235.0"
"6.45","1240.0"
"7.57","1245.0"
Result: 0.4 deg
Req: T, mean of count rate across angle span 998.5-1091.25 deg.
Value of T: 7.22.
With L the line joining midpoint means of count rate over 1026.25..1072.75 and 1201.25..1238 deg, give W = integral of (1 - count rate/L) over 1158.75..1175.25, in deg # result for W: -3.0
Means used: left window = 7.23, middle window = 6.03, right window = 4.19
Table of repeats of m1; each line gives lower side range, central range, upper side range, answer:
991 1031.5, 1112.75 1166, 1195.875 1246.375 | 2.35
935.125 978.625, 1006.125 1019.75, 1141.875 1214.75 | -3.04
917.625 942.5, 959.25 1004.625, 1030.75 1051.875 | -3.34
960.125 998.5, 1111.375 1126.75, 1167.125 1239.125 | -1.34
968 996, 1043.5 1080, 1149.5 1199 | -1.95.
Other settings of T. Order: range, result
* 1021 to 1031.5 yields 7.53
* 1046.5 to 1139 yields 6.62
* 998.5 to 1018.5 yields 7.61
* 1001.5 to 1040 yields 7.55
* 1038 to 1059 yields 7.21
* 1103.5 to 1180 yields 5.96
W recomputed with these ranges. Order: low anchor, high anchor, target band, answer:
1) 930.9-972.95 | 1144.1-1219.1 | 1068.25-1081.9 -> -2.52 deg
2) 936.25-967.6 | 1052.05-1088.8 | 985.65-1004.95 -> -4.64 deg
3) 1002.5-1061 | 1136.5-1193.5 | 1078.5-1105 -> 1.60 deg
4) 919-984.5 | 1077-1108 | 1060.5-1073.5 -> -1.46 deg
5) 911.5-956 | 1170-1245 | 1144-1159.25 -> 3.35 deg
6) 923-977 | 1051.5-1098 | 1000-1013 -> -2.80 deg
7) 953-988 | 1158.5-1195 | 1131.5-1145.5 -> 0.72 deg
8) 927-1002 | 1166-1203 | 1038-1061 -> -2.22 deg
